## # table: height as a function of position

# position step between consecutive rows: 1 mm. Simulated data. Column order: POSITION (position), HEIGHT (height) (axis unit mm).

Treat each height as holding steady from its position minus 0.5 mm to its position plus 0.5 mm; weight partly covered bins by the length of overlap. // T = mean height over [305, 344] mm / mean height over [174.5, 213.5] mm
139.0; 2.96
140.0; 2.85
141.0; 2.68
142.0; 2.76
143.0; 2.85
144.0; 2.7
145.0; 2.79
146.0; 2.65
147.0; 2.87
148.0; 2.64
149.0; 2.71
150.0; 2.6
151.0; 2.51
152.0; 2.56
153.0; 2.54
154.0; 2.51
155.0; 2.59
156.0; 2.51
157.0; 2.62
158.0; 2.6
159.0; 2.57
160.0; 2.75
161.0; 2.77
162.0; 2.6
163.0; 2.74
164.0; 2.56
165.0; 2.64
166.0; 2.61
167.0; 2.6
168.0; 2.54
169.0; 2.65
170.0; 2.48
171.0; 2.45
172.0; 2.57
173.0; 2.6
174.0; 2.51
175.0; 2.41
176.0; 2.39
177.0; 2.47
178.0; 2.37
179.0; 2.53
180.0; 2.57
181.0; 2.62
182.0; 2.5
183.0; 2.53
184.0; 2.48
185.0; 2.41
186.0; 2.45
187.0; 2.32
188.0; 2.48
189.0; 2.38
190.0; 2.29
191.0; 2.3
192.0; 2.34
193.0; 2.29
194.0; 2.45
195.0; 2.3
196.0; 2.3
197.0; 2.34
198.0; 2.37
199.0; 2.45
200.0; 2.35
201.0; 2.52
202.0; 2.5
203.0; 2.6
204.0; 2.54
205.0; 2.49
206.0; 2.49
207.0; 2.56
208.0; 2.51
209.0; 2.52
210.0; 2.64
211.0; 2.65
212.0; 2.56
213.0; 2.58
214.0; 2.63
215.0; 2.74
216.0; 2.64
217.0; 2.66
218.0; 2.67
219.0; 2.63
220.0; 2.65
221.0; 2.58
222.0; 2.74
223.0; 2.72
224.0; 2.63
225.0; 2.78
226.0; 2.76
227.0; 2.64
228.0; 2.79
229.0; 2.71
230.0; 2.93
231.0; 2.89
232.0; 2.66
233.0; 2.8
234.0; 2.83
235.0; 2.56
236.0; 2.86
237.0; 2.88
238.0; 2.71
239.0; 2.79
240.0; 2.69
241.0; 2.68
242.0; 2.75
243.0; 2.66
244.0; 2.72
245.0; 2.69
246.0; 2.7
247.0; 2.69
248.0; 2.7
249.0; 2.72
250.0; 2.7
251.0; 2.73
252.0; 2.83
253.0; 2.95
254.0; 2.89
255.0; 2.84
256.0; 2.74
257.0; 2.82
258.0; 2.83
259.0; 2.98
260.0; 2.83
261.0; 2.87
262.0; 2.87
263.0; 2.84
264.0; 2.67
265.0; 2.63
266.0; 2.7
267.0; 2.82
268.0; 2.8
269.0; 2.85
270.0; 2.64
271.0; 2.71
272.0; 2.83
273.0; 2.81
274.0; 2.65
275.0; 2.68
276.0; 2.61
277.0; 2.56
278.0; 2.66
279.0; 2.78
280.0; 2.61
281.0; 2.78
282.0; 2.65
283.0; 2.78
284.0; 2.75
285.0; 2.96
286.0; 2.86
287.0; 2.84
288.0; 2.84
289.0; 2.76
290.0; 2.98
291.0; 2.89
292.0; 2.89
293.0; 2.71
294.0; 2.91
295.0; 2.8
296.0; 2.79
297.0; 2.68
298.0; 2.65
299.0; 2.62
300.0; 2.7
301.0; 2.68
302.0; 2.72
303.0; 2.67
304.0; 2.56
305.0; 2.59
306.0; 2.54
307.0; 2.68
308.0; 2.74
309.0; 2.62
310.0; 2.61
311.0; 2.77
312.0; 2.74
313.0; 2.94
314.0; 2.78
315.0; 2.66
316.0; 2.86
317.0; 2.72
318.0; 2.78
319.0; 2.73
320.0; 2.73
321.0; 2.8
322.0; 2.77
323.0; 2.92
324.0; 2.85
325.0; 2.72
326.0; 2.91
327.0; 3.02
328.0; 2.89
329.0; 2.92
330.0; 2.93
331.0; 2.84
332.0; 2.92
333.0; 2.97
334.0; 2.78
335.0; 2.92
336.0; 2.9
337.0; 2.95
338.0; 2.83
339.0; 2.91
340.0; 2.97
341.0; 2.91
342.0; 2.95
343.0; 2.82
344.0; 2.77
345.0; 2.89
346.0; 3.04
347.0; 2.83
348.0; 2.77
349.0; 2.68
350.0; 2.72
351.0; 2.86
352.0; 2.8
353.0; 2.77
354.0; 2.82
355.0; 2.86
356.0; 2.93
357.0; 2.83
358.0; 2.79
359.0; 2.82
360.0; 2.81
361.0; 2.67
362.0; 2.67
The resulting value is 1.15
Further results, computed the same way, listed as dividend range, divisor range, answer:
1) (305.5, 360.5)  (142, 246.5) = 1.09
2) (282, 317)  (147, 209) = 1.10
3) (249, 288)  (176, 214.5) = 1.13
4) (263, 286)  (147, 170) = 1.04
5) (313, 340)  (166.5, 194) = 1.16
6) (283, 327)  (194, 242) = 1.05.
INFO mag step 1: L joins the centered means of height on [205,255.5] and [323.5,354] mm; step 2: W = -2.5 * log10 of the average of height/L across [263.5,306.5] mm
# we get 0.02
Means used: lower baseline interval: 2.7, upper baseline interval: 2.87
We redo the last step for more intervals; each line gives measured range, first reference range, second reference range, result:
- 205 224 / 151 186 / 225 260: 0.03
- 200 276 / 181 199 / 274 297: -0.05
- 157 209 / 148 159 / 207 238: 0.06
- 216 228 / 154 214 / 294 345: -0.04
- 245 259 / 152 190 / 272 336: -0.04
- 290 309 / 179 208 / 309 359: 0.01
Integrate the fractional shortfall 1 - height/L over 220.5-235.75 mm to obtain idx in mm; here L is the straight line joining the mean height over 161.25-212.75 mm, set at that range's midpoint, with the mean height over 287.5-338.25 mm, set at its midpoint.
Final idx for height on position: -0.9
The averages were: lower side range 2.49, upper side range 2.79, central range 2.74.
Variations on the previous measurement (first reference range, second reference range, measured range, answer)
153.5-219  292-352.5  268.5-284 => 0.0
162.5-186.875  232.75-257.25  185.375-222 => 1.7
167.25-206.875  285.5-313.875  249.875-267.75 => -1.2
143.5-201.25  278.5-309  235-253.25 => -0.6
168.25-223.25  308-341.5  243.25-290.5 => -1.5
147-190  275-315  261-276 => -0.3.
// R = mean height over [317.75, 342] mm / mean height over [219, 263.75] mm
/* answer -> 1.0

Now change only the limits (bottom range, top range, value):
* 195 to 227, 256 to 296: 1.08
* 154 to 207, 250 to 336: 1.11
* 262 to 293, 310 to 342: 1.03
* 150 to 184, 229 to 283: 1.08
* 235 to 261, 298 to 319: 0.97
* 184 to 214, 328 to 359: 1.17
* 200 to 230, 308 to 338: 1.08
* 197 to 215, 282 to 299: 1.11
